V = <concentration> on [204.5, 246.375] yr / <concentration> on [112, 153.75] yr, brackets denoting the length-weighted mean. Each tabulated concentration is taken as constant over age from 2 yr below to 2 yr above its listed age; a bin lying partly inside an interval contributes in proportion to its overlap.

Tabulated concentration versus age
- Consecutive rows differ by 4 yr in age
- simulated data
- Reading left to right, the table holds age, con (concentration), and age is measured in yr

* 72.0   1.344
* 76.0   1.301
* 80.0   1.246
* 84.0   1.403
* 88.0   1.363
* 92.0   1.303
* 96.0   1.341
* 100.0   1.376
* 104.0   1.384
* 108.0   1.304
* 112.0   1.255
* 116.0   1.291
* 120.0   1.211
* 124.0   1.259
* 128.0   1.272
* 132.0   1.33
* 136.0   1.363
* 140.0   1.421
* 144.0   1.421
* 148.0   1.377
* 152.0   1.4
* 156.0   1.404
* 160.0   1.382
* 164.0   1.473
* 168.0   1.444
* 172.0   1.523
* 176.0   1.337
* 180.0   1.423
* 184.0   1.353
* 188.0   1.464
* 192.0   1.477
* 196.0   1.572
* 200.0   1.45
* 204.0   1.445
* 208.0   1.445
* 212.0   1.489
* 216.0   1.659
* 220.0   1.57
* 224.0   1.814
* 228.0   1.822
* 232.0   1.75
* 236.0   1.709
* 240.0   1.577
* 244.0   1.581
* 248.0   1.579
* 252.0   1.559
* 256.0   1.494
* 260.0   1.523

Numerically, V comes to 1.23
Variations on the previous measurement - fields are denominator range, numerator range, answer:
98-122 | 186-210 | 1.13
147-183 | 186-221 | 1.06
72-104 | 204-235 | 1.23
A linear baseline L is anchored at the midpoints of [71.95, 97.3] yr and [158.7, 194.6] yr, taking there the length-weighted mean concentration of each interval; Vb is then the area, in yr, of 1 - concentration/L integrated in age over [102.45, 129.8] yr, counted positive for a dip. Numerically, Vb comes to 1.66 yr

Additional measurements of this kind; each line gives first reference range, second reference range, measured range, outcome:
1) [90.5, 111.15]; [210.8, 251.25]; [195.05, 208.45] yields 0.9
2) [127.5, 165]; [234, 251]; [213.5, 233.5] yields -1.9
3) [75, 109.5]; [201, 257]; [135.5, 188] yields 2.2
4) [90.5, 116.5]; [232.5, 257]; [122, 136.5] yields 0.8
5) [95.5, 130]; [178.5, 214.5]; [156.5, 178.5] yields -0.4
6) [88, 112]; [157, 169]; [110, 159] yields 1.9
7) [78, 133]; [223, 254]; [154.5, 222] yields 3.0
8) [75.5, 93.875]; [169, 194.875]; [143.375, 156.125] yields 0.0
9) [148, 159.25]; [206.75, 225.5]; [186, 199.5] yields 0.2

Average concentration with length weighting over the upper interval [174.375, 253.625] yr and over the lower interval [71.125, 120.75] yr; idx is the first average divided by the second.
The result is 1.2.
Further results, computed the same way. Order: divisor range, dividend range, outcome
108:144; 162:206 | 1.11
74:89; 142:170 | 1.07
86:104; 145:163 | 1.03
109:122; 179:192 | 1.13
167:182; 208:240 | 1.16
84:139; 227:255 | 1.25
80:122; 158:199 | 1.10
